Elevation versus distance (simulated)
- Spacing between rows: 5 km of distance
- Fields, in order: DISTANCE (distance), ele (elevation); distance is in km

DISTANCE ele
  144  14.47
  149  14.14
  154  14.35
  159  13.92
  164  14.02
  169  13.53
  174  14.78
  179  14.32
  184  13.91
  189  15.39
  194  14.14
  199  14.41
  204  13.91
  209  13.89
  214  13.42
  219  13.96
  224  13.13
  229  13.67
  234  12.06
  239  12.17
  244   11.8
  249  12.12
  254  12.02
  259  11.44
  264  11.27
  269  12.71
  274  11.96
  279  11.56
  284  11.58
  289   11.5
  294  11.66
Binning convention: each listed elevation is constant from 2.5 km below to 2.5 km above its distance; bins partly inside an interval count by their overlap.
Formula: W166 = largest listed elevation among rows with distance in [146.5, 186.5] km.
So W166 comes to 14.78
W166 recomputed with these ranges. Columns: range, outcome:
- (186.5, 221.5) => 15.39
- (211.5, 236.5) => 13.96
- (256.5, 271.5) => 12.71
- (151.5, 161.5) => 14.35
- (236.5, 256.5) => 12.17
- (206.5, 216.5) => 13.89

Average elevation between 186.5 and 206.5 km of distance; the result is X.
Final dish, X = 14.5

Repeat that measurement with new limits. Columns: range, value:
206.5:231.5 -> 13.6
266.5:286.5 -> 12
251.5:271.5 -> 11.9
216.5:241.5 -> 13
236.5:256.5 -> 12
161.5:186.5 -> 14.1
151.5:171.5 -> 14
